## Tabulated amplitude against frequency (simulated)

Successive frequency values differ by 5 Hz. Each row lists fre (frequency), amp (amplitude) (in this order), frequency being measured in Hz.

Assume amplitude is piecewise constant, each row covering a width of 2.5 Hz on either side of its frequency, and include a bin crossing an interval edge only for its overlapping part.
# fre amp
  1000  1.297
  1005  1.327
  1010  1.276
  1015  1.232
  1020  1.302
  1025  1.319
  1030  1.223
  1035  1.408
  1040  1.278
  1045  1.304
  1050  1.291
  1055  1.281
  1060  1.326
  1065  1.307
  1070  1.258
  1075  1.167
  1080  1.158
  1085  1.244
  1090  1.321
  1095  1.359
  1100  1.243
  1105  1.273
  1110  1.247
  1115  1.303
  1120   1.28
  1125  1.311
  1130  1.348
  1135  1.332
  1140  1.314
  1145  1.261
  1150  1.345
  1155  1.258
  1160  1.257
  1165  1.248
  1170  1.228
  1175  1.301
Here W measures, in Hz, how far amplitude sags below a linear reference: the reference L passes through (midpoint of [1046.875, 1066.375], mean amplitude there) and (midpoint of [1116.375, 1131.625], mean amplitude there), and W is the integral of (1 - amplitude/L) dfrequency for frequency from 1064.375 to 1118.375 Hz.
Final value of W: 1.9 Hz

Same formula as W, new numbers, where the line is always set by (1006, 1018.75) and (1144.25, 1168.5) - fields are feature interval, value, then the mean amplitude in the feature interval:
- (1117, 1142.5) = -0.9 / 1.32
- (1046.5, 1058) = -0.2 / 1.29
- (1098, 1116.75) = 0.1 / 1.27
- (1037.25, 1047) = -0.2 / 1.29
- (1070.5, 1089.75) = 0.9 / 1.21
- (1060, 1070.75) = -0.2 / 1.3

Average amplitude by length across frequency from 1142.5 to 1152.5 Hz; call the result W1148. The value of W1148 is 1.3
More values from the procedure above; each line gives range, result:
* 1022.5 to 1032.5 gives 1.27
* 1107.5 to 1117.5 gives 1.27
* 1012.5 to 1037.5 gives 1.3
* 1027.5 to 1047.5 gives 1.3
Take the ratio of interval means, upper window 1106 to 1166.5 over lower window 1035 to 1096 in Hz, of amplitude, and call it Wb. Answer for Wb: 1.01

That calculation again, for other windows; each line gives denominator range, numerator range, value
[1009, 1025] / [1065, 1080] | 0.95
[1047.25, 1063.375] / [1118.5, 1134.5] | 1.01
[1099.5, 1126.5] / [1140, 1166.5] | 1.00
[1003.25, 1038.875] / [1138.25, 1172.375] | 0.98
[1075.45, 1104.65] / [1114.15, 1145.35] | 1.04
